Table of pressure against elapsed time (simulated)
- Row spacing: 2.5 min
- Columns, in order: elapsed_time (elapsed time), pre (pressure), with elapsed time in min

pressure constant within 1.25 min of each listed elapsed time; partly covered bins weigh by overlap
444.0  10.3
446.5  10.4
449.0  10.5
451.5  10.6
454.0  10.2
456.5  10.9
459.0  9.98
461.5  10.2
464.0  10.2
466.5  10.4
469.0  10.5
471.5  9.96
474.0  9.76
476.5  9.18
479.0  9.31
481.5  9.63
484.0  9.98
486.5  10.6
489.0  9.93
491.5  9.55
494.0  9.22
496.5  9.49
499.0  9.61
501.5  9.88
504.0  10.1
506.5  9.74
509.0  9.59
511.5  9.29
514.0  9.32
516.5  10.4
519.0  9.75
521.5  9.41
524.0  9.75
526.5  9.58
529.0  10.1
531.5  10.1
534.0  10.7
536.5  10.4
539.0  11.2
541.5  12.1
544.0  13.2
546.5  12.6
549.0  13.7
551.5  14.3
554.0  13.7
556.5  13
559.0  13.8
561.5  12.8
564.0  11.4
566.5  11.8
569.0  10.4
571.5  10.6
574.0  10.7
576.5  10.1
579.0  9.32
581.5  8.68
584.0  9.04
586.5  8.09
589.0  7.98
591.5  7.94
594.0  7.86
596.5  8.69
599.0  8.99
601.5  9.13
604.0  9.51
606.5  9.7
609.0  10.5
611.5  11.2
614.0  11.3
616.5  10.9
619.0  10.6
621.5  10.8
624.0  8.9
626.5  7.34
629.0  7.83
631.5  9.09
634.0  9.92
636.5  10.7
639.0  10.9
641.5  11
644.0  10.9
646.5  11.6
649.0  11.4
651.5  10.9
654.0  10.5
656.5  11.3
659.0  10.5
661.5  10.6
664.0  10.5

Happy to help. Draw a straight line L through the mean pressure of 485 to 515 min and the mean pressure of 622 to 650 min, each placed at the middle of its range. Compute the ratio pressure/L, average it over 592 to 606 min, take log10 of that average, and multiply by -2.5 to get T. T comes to 0.123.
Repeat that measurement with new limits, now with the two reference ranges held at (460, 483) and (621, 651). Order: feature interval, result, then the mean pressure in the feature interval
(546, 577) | -0.224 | 12.3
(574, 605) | 0.133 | 8.85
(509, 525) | 0.033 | 9.65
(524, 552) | -0.154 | 11.5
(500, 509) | 0.008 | 9.85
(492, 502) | 0.045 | 9.53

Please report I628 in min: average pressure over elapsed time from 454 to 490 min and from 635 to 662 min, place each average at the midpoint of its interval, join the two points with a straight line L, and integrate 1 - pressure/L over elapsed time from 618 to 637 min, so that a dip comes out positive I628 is 2.6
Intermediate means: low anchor 10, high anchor 10.9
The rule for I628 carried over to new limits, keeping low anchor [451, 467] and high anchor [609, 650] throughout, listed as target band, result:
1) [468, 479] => 0.6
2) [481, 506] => 1.3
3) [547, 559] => -3.9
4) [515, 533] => 0.8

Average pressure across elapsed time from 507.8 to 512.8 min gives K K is 9.44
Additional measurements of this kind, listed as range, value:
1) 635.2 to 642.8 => 10.9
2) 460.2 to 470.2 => 10.3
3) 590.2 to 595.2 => 7.9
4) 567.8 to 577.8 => 10.4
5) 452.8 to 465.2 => 10.3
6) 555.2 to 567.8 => 12.6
